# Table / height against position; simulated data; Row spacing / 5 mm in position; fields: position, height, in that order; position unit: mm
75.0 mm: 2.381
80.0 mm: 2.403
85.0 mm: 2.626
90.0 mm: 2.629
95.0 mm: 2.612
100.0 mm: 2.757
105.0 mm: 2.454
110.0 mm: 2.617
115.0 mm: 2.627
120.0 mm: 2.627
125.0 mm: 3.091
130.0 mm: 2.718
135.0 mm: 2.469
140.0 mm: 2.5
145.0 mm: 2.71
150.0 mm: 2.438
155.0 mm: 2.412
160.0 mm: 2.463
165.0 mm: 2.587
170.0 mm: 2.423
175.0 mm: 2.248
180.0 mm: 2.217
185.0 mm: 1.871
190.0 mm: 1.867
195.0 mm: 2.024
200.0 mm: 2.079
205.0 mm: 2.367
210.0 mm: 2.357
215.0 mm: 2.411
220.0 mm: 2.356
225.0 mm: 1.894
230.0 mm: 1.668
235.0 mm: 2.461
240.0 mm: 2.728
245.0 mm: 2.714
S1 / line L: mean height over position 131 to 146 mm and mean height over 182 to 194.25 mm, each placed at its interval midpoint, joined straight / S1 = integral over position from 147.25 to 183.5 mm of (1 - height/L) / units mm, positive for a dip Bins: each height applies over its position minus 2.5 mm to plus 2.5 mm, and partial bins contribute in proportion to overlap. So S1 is -3.0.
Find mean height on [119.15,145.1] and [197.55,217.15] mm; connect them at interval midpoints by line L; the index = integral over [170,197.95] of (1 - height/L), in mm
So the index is 4.0 mm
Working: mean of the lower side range 2.69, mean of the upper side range 2.3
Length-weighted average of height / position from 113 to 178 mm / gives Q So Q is 2.56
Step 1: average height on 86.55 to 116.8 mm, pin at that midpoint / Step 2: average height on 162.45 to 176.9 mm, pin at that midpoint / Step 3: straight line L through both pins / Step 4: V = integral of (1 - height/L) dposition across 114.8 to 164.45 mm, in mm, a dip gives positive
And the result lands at -1.8 mm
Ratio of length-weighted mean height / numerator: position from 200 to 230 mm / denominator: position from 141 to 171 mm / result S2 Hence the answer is 0.9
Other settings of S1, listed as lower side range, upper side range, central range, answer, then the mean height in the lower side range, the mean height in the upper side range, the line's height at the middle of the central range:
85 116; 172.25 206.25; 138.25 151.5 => -1.2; 2.62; 2.09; 2.35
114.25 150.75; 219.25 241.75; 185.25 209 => 2.7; 2.66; 2.19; 2.35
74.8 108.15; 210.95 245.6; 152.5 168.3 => -0.3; 2.56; 2.3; 2.43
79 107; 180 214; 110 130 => -2.3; 2.59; 2.12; 2.47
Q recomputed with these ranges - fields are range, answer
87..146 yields 2.65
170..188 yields 2.15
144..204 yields 2.27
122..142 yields 2.7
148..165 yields 2.46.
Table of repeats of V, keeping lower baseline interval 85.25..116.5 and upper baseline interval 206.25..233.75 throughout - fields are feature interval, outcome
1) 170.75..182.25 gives 0.33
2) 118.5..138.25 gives -1.65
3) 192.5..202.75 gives 0.86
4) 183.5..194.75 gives 1.87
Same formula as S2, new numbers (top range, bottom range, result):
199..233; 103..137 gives 0.81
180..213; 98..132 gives 0.78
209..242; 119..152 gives 0.85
